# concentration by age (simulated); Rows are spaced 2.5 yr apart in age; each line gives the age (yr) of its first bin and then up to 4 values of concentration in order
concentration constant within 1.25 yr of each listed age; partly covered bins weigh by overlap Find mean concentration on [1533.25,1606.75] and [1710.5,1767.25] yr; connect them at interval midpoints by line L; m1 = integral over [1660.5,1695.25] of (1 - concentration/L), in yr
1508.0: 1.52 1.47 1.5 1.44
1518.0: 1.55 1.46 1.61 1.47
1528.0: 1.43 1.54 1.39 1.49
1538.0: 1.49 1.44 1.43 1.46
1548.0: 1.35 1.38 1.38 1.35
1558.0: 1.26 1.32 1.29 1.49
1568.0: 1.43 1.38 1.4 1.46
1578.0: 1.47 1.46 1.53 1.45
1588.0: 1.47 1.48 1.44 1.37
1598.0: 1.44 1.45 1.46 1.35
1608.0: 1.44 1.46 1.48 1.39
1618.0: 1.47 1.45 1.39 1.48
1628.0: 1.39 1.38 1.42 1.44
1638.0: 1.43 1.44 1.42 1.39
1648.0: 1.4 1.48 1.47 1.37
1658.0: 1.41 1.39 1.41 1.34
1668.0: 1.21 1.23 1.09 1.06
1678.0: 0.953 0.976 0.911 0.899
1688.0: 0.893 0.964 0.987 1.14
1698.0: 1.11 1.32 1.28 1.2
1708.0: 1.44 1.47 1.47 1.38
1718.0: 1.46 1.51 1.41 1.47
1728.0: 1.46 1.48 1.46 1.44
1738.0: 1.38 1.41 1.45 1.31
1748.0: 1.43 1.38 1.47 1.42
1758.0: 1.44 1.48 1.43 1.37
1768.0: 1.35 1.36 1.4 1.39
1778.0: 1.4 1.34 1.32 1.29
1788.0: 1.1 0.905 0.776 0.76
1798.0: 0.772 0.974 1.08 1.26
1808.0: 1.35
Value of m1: 8.4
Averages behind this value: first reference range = 1.42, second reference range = 1.43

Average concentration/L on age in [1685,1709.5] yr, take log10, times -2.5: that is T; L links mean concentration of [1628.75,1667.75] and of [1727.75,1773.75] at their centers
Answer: 0.24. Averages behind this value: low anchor 1.41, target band 1.13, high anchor 1.42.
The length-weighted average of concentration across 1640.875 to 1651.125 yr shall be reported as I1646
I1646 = 1.42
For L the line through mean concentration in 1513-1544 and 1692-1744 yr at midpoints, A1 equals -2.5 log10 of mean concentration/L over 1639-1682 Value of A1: 0.09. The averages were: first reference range 1.48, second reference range 1.37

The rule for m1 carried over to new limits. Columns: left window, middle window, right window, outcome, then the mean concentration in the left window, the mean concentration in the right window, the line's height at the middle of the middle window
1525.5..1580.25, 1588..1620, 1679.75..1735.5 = -1.72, 1.41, 1.27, 1.36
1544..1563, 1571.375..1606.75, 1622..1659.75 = -1.63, 1.35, 1.42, 1.38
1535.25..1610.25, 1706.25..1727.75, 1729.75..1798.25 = -1.74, 1.42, 1.31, 1.34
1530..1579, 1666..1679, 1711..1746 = 2.76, 1.41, 1.44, 1.43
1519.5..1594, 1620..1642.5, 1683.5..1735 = -1.02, 1.43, 1.29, 1.36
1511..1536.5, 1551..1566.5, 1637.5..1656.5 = 1.29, 1.49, 1.43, 1.47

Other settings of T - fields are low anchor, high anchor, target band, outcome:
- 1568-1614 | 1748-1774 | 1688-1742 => 0.07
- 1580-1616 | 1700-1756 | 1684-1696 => 0.42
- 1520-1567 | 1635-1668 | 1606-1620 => -0.02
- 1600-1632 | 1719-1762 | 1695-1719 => 0.08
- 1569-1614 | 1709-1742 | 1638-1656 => 0.01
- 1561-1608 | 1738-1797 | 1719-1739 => -0.10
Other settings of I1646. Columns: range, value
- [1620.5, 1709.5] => 1.26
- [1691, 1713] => 1.25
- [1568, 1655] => 1.44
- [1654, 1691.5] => 1.14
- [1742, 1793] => 1.34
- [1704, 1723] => 1.42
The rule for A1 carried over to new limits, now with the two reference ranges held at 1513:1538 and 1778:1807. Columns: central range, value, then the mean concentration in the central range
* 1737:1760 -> -0.234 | 1.41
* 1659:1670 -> -0.051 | 1.33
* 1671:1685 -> 0.236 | 1.01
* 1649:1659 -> -0.116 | 1.43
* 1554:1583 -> 0.017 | 1.4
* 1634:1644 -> -0.097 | 1.43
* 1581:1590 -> -0.066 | 1.48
